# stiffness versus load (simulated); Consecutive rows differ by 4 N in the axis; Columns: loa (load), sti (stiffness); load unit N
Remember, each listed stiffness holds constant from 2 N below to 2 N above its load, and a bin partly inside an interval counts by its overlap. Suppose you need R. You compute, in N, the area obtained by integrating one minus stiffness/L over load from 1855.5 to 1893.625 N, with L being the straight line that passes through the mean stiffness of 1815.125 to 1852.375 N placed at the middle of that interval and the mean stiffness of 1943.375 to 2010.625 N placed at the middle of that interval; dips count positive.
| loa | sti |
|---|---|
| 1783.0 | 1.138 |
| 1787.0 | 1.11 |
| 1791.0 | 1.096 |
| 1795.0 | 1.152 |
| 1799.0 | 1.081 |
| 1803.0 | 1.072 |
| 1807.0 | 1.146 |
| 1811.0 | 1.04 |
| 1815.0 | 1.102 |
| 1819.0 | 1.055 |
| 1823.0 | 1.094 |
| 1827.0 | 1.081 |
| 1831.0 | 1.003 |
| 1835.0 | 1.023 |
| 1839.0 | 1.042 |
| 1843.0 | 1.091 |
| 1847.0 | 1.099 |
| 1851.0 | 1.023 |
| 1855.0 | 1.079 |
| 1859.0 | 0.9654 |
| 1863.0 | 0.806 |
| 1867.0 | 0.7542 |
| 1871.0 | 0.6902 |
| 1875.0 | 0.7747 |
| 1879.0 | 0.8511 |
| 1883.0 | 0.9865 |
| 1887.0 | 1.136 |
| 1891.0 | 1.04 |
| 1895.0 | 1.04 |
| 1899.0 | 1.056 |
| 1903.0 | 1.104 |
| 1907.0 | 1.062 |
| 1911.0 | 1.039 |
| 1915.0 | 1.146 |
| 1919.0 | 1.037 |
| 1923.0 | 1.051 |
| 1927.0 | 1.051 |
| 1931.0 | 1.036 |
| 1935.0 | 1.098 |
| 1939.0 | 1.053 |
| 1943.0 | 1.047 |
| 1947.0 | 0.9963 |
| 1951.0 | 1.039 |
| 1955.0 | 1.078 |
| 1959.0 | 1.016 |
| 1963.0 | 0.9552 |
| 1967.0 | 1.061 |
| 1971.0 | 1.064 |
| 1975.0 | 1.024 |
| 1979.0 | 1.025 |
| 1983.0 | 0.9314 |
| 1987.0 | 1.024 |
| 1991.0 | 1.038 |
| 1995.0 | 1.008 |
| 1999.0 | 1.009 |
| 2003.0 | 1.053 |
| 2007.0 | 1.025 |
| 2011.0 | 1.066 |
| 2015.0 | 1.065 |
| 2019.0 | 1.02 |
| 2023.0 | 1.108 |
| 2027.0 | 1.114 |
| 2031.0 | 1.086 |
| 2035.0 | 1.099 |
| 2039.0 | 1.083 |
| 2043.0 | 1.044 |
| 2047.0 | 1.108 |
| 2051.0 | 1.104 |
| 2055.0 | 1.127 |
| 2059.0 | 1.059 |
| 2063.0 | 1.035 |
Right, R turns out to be 5.4 N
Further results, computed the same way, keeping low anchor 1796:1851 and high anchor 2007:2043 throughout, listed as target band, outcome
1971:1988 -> 1.06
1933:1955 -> 0.49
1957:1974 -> 0.79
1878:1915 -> 0.92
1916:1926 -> 0.17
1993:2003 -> 0.53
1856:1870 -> 2.92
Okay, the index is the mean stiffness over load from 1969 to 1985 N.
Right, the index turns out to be 1.01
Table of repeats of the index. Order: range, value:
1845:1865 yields 0.994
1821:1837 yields 1.05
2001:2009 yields 1.04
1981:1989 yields 0.978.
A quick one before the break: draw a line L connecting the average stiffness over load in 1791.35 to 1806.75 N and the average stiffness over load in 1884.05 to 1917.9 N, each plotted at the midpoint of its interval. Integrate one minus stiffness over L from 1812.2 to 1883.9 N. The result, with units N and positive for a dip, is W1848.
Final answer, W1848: 7.7 N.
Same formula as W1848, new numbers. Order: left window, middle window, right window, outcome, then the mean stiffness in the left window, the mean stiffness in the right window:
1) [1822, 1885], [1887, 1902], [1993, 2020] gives -1.26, 0.958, 1.04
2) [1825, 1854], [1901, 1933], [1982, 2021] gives -0.79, 1.05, 1.03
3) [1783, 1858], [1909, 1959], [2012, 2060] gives 1.25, 1.08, 1.08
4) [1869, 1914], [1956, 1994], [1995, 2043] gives 0.68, 0.984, 1.06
